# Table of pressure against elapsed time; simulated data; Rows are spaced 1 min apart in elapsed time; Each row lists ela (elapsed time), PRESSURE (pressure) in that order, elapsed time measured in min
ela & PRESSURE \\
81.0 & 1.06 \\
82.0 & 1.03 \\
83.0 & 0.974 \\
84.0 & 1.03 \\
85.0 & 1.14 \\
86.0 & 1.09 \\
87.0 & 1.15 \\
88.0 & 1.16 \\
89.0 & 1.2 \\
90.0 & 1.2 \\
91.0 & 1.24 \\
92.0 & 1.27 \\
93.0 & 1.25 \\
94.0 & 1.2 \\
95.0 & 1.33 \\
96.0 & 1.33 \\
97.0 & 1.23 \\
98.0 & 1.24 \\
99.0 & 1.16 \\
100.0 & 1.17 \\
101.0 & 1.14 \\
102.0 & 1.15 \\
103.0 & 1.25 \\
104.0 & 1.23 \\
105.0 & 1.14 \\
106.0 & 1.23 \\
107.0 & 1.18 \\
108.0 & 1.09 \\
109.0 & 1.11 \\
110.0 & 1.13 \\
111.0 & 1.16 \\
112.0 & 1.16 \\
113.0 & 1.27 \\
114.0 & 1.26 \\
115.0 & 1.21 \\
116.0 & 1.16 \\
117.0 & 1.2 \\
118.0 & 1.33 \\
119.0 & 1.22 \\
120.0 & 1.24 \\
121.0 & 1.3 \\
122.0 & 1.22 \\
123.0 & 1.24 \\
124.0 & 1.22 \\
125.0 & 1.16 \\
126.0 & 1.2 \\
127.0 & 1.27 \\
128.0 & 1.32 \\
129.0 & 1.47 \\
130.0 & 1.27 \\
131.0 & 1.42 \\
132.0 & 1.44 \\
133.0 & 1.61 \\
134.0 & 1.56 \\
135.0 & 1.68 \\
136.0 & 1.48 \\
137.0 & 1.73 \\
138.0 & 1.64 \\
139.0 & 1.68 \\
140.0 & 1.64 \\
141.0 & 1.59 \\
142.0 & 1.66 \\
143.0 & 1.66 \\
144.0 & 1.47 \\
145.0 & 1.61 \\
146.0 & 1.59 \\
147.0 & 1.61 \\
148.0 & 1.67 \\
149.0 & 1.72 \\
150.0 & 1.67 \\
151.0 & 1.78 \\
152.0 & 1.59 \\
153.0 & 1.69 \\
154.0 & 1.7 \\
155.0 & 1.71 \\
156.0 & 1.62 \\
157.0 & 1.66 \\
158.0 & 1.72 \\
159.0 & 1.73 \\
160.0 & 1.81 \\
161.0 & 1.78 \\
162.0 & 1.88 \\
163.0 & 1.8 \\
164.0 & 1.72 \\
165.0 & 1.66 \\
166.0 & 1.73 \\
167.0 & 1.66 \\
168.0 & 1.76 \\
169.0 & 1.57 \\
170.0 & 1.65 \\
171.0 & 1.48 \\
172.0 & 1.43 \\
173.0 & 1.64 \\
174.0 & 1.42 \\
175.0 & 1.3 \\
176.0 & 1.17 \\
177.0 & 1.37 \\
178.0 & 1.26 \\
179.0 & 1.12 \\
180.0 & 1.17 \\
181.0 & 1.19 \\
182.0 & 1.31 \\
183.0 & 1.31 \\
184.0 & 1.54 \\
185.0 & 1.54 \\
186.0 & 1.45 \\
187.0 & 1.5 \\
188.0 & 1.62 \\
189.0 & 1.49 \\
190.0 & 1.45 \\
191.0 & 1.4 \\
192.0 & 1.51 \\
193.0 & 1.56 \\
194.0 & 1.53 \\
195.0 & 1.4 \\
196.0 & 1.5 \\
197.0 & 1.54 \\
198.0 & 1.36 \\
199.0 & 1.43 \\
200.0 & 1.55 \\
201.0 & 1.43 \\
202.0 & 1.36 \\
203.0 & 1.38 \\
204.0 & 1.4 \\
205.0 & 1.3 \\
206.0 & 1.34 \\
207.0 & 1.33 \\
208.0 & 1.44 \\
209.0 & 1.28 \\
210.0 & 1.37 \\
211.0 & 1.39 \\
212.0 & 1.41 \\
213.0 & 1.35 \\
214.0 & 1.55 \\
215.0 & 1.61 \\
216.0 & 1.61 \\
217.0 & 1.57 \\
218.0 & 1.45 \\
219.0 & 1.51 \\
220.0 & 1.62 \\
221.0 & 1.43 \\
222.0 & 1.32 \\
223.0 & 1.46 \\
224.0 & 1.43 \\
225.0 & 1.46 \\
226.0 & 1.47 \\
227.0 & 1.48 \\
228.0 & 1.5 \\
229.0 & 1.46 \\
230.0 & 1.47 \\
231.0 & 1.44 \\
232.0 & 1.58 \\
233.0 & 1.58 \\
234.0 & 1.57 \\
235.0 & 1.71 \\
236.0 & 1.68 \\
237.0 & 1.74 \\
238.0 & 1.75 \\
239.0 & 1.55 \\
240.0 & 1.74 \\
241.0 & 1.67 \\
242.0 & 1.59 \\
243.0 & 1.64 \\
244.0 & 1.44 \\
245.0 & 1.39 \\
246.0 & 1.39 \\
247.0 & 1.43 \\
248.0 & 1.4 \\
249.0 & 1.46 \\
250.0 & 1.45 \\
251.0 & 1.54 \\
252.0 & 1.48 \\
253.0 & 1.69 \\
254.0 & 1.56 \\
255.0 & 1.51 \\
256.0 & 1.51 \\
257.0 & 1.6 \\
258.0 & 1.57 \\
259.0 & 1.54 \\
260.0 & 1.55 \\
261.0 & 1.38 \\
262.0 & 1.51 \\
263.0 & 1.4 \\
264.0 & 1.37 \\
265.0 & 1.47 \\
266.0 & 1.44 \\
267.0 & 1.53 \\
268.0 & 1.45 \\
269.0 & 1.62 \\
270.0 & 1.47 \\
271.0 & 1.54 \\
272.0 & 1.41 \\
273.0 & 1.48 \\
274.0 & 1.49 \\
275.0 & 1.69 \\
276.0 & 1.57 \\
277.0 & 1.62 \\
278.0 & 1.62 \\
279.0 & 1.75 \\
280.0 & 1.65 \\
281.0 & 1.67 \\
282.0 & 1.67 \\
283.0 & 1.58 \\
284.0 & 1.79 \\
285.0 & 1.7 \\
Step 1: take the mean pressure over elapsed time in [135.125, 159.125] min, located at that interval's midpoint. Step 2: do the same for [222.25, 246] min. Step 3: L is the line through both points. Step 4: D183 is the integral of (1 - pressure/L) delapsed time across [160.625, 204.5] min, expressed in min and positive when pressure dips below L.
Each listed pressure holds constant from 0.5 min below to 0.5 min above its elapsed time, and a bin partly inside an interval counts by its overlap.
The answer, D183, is 3.4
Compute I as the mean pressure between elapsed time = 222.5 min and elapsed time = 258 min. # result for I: 1.54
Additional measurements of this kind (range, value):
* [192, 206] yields 1.44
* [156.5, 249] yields 1.5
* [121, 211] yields 1.5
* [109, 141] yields 1.35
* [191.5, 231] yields 1.45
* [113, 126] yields 1.23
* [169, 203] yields 1.43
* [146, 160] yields 1.68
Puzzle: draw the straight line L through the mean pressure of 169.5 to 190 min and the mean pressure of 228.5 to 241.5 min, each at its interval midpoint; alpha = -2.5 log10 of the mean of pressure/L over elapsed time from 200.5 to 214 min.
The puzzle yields 0.10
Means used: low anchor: 1.4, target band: 1.37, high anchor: 1.61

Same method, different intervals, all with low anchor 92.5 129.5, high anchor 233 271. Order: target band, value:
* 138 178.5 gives -0.22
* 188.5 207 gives -0.02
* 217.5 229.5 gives 0.00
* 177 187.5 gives 0.03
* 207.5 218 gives -0.01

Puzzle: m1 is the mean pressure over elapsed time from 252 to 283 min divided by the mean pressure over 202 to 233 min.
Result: 1.1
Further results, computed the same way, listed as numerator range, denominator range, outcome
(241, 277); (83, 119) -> 1.26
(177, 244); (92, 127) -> 1.21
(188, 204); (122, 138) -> 1.04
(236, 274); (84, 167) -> 1.08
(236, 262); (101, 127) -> 1.28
